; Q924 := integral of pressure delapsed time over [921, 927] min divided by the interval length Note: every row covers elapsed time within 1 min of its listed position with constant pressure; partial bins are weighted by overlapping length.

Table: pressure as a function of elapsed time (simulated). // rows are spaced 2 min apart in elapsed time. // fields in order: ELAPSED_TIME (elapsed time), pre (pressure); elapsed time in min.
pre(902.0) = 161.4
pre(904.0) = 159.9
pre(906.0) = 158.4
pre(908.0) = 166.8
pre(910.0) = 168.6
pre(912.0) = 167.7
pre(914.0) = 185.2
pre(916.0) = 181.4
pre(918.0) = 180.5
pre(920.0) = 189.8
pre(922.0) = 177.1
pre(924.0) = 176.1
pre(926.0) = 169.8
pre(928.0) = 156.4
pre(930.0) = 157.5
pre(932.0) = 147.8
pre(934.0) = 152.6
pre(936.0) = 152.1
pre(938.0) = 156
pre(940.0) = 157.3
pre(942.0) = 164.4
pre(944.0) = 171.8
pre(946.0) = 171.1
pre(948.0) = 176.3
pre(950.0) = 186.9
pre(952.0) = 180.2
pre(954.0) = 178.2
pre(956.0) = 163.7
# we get 174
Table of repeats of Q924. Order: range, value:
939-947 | 166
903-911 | 163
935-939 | 154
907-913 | 168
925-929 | 163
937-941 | 157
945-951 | 178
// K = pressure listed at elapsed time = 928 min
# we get 156.4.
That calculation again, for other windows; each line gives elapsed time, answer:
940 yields 157.3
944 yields 171.8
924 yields 176.1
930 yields 157.5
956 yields 163.7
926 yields 169.8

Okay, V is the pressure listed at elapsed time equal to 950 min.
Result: 186.9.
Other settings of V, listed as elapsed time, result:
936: 152.1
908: 166.8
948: 176.3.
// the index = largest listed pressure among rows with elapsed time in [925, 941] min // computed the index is 169.8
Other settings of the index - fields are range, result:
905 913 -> 168.6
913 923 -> 189.8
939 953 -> 186.9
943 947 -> 171.8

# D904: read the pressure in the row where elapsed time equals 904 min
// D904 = 159.9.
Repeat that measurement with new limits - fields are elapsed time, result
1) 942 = 164.4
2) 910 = 168.6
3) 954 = 178.2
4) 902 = 161.4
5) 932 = 147.8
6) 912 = 167.7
